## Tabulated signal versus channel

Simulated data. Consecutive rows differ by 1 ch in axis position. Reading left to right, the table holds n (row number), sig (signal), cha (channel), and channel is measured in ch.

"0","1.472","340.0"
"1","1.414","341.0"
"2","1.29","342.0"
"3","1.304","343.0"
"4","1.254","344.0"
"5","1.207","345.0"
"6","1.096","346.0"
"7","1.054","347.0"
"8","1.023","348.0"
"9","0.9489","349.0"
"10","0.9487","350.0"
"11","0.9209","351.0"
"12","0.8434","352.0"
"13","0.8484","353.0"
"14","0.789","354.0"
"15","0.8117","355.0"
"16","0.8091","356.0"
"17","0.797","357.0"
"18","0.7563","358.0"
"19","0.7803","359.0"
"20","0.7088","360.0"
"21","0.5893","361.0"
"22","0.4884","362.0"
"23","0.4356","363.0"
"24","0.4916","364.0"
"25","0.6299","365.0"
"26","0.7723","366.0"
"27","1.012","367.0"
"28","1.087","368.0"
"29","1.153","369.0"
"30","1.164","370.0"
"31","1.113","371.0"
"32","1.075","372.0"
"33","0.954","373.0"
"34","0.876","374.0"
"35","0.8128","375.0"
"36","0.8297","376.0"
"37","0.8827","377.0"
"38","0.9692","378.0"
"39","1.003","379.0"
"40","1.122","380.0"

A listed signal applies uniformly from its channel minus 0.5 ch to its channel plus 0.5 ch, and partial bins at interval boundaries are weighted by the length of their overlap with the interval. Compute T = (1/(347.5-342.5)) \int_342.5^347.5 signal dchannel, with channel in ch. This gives 1.18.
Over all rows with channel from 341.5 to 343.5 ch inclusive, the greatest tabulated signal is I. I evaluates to 1.304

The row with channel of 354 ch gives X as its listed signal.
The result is 0.789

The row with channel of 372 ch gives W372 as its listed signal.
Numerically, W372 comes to 1.075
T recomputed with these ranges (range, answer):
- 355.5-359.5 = 0.786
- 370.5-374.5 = 1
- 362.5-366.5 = 0.582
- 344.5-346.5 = 1.15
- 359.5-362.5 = 0.596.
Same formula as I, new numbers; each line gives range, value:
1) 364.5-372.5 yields 1.164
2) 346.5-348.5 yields 1.054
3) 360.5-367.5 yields 1.012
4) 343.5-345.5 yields 1.254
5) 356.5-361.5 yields 0.797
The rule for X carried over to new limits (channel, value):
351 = 0.9209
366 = 0.7723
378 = 0.9692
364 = 0.4916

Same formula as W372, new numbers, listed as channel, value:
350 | 0.9487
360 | 0.7088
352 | 0.8434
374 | 0.876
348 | 1.023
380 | 1.122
